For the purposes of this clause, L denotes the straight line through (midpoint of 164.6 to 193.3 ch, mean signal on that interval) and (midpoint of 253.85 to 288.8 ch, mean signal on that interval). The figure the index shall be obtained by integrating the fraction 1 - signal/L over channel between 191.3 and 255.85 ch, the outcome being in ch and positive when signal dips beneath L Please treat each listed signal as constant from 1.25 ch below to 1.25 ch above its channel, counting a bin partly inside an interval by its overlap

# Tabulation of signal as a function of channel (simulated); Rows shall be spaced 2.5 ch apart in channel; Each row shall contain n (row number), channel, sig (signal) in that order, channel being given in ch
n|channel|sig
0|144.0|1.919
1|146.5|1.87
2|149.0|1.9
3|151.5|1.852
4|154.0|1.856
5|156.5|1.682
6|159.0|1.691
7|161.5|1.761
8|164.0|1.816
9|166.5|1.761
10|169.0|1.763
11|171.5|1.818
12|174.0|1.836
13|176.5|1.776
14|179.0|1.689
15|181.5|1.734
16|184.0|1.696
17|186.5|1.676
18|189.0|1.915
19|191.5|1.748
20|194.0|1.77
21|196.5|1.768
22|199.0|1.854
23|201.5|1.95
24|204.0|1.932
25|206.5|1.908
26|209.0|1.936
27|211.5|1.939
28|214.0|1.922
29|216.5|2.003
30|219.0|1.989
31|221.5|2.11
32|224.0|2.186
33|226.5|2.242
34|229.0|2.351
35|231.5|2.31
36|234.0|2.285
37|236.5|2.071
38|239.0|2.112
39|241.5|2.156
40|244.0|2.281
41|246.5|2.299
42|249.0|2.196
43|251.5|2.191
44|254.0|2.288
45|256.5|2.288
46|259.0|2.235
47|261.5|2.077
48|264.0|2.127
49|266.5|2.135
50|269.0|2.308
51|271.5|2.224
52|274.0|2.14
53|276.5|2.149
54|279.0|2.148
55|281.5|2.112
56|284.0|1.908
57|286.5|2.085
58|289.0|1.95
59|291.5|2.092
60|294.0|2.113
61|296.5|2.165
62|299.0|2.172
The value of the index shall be -4.1 ch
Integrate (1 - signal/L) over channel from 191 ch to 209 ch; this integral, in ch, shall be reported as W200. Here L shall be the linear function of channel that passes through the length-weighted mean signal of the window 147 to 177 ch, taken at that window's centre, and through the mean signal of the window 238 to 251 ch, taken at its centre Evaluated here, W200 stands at 1.2 ch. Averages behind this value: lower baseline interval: 1.8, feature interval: 1.86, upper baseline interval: 2.21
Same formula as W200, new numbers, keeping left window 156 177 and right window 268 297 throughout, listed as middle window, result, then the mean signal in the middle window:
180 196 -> 0.68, 1.76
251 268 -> -1.24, 2.19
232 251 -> -2.02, 2.2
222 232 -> -1.58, 2.26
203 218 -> -0.32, 1.94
